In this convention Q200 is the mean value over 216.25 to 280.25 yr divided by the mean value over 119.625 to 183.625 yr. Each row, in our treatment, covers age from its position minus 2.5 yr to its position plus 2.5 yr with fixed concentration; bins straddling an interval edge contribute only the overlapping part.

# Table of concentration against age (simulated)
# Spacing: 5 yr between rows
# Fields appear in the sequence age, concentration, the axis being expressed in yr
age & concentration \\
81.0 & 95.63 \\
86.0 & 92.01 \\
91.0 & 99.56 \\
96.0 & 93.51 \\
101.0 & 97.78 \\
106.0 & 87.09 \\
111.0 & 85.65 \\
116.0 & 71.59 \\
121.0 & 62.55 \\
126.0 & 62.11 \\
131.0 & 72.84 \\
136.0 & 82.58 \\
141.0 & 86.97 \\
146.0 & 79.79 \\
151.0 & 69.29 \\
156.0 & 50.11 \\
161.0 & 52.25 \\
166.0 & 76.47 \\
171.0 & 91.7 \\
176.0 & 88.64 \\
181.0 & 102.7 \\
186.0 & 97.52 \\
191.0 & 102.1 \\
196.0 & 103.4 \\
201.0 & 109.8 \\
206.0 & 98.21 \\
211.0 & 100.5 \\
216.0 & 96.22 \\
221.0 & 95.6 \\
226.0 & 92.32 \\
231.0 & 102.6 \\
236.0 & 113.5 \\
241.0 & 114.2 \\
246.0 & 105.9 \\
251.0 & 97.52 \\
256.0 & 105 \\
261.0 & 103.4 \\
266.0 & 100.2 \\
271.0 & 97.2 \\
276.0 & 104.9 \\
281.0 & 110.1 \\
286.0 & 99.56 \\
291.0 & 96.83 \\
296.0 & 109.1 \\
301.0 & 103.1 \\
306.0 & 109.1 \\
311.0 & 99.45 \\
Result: 1.36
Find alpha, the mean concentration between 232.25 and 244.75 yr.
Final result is 112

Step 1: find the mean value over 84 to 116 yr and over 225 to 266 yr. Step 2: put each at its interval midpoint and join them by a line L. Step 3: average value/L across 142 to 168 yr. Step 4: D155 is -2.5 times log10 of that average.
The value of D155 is 0.40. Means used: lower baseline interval 91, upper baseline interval 104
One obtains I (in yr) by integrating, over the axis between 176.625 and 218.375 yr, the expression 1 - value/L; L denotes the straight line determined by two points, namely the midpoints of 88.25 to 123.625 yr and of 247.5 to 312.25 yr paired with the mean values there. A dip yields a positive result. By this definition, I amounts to -2.7 yr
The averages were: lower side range 85.4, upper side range 103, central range 101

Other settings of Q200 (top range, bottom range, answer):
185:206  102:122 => 1.30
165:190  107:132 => 1.29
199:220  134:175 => 1.36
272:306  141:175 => 1.44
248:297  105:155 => 1.36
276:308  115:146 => 1.42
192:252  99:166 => 1.39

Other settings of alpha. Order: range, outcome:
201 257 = 102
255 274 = 101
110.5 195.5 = 78.9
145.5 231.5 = 89.3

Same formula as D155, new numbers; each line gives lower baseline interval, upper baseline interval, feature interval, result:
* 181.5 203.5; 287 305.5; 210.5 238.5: 0.033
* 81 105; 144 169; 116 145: 0.052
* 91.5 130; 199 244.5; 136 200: 0.103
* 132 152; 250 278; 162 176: 0.043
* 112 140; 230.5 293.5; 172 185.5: -0.133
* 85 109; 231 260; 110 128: 0.349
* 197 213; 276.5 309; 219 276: 0.011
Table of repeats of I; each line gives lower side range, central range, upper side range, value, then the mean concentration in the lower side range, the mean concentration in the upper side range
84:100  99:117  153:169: 0.2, 95.4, 60.9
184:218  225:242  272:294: -0.7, 101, 103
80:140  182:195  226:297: -0.9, 83.4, 104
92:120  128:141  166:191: 1.5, 86.5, 94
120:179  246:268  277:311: -1.3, 73.5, 104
